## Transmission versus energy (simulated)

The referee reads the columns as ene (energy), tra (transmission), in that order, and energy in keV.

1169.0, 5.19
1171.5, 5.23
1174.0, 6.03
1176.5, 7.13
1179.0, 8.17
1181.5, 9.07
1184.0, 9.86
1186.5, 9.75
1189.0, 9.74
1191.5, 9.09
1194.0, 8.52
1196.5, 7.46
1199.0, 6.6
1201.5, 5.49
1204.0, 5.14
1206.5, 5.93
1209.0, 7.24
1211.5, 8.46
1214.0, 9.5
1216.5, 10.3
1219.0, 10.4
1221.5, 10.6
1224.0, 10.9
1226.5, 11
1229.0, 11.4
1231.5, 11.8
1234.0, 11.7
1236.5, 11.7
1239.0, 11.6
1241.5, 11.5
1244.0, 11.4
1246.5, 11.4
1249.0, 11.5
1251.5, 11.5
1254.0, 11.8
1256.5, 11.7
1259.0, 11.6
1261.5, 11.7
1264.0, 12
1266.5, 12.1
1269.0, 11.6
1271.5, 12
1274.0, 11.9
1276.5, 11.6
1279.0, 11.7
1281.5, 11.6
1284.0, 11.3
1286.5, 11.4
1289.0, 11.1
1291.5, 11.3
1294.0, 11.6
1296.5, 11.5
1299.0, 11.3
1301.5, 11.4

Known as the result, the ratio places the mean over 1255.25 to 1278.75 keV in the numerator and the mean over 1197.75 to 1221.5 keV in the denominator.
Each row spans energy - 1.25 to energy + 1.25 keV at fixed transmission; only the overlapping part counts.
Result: 1.51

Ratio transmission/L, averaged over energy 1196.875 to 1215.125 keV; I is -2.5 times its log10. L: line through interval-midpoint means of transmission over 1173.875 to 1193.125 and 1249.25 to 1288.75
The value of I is 0.35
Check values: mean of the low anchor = 8.75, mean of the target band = 6.92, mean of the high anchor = 11.7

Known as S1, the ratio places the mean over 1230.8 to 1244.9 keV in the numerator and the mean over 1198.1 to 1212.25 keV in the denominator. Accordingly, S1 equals 1.81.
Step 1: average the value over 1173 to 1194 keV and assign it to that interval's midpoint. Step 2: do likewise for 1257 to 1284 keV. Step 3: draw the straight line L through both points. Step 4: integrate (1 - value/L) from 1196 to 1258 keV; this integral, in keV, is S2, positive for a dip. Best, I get 1.9 keV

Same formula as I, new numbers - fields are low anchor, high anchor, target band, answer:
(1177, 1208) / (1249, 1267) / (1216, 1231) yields -0.12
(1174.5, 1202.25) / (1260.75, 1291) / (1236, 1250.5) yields -0.11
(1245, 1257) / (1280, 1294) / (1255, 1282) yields -0.03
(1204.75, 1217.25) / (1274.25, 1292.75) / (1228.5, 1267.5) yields -0.19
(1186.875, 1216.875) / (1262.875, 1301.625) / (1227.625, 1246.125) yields -0.22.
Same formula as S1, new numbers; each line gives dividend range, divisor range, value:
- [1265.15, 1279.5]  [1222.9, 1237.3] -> 1.04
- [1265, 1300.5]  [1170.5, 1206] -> 1.51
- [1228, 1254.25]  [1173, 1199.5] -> 1.38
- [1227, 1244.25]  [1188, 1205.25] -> 1.56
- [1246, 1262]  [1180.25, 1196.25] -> 1.26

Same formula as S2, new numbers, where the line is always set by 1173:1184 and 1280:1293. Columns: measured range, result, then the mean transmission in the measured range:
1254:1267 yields -1.6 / 11.8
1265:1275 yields -1.0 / 11.9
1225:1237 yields -2.4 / 11.5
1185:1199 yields -0.7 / 8.72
